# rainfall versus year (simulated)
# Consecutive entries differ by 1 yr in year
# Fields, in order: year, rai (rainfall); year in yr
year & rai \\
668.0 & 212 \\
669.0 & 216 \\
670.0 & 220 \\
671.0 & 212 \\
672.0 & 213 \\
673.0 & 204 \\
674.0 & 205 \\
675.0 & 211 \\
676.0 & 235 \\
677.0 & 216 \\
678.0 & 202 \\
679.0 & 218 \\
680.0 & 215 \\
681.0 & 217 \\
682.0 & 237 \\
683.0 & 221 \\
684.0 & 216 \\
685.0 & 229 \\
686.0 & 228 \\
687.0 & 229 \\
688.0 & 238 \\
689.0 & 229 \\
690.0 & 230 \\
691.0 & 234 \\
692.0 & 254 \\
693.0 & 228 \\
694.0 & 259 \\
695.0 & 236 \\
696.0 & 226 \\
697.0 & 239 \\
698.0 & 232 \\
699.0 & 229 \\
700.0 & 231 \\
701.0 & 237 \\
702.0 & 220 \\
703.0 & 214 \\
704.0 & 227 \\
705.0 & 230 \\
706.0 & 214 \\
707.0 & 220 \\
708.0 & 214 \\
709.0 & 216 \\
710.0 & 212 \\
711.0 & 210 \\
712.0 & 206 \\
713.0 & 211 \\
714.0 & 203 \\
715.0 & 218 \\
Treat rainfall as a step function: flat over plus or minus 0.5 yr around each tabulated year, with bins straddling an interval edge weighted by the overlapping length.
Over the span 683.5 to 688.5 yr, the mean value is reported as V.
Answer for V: 228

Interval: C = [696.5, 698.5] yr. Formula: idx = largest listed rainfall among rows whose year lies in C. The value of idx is 239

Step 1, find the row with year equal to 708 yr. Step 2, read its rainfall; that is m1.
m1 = 214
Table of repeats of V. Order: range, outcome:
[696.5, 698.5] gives 236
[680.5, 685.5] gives 224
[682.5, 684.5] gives 218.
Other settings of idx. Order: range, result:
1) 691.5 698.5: 259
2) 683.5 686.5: 229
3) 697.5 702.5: 237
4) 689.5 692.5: 254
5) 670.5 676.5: 235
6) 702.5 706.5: 230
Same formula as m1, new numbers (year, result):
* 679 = 218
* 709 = 216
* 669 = 216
